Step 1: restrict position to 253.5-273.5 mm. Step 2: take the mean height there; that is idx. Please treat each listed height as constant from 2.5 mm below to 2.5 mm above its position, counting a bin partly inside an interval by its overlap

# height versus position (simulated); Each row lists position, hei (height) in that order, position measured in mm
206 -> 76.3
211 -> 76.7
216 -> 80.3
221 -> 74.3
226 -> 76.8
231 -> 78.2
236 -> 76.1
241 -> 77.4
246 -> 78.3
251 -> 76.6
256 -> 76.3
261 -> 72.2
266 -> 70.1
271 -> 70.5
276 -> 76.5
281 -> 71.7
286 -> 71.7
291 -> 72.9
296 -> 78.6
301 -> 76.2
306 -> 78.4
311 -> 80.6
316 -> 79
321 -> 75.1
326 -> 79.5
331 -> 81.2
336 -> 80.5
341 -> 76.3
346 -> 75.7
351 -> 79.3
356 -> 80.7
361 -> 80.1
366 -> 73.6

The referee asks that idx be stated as 72.3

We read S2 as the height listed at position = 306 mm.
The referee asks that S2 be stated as 78.4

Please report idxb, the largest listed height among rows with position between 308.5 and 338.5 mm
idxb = 81.2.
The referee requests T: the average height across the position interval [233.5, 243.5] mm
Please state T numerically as 76.8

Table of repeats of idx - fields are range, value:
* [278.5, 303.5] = 74.2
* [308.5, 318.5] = 79.8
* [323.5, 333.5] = 80.3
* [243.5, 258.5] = 77.1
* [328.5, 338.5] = 80.8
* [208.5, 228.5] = 77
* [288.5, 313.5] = 77.3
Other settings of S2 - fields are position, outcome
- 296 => 78.6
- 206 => 76.3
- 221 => 74.3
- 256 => 76.3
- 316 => 79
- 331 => 81.2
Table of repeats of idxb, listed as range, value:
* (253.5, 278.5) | 76.5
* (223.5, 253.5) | 78.3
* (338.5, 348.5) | 76.3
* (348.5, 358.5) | 80.7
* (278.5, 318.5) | 80.6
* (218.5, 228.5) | 76.8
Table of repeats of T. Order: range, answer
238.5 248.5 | 77.8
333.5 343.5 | 78.4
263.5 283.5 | 72.2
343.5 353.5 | 77.5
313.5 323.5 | 77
